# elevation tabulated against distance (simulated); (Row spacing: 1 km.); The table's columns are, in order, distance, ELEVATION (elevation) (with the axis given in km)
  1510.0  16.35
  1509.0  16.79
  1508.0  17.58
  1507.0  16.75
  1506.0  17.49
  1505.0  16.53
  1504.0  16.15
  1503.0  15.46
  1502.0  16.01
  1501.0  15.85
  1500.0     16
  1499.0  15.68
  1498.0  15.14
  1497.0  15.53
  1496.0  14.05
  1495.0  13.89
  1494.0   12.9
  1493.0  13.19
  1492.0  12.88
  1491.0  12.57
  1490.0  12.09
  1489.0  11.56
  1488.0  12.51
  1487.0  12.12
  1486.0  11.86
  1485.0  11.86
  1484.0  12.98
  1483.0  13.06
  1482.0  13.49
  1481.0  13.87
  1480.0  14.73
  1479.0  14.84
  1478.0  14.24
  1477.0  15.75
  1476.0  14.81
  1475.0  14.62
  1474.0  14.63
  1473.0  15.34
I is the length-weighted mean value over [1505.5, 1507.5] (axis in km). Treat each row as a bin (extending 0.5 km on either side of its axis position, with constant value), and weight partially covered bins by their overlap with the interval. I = 17.1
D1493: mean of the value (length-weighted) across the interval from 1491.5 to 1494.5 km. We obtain 13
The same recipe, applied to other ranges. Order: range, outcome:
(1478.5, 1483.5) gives 14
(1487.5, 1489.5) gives 12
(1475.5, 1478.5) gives 14.9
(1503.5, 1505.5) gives 16.3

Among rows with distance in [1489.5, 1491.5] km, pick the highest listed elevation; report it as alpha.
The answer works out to 12.57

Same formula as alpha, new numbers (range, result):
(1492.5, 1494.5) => 13.19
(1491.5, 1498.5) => 15.53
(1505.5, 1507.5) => 17.49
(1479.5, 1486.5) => 14.73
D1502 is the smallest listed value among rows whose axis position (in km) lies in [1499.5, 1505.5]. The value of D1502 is 15.46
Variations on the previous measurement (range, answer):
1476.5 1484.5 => 12.98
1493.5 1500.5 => 12.9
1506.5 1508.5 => 16.75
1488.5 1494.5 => 11.56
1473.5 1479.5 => 14.24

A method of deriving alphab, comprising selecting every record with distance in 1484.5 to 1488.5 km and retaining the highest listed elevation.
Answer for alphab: 12.51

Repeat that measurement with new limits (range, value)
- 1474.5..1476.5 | 14.81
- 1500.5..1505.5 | 16.53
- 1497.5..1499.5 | 15.68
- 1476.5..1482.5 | 15.75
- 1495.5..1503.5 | 16.01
